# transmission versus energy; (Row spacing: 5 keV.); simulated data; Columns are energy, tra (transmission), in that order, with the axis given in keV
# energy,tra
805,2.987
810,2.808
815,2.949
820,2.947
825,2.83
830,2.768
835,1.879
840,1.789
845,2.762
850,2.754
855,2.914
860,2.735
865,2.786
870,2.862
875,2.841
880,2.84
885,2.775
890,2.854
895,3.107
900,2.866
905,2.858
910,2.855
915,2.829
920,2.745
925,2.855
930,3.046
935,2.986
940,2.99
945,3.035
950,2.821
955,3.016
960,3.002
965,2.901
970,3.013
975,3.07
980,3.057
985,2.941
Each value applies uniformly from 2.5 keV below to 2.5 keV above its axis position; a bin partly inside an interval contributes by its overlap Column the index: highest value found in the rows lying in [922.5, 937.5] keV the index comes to 3.046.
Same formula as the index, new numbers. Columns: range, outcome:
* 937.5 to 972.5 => 3.035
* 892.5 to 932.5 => 3.107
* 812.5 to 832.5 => 2.949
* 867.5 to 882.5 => 2.862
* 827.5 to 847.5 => 2.768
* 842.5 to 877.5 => 2.914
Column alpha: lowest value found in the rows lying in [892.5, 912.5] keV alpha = 2.855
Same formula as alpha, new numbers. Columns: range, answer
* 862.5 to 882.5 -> 2.786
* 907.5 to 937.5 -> 2.745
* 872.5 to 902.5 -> 2.775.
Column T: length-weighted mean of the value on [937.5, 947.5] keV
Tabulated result 3.01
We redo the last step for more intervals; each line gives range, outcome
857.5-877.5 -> 2.81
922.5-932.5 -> 2.95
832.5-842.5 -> 1.83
